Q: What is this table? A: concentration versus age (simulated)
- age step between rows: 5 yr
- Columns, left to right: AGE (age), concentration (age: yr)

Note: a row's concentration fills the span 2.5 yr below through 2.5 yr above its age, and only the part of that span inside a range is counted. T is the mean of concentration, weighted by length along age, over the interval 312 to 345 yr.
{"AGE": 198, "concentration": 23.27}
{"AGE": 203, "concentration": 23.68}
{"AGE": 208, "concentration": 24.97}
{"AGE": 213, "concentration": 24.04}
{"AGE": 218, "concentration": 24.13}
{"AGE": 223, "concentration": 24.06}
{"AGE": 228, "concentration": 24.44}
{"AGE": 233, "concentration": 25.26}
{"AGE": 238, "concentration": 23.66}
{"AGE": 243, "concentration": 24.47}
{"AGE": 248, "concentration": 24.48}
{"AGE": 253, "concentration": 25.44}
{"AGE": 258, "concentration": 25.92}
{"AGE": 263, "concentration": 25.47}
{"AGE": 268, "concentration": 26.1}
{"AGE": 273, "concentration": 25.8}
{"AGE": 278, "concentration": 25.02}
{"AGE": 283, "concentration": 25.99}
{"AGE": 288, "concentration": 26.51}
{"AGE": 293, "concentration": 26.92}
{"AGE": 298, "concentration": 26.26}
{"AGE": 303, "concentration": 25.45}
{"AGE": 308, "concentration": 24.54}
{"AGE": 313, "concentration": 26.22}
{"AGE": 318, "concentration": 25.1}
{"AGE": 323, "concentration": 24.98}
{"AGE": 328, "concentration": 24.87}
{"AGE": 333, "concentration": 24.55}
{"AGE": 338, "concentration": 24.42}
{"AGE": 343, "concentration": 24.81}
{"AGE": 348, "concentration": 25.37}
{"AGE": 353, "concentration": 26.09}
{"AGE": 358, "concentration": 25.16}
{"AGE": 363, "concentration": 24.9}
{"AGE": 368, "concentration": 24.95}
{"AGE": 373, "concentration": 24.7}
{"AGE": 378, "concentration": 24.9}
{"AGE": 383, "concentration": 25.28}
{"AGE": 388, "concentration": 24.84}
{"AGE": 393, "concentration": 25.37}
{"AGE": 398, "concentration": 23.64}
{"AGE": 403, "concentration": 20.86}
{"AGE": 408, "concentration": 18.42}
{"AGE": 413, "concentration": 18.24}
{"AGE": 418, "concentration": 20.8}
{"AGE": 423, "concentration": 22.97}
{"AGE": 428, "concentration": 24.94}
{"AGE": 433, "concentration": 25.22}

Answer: 24.9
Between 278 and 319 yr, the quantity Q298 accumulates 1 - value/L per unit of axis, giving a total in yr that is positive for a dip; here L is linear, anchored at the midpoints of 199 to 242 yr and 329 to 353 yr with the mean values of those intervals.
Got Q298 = -1.9 yr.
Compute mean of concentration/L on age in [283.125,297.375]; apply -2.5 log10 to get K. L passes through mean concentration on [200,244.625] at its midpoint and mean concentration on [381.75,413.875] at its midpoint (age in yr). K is -0.13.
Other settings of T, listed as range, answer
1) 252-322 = 25.8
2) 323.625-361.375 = 25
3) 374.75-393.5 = 25.1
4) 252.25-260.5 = 25.7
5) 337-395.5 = 25.1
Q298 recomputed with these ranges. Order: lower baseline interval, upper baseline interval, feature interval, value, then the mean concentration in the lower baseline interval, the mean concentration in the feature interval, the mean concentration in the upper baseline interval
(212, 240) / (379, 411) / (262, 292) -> -2.5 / 24.3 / 25.9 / 23.1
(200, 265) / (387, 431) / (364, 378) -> -1.3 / 24.6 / 24.8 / 22.2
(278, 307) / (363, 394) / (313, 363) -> 0.8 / 26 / 25.1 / 25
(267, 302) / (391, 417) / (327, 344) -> -0.5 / 26.1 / 24.6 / 21.2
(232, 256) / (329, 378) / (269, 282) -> -0.4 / 24.7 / 25.6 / 25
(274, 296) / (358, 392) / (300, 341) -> 1.0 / 26.1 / 25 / 25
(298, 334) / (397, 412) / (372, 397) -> -4.0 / 25.2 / 25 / 20.4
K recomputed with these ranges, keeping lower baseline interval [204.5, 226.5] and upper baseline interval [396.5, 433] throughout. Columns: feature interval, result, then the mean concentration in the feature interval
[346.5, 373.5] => -0.13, 25.2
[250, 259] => -0.08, 25.6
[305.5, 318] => -0.11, 25.3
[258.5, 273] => -0.10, 25.8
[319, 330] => -0.10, 25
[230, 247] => -0.02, 24.5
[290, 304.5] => -0.14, 26.3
